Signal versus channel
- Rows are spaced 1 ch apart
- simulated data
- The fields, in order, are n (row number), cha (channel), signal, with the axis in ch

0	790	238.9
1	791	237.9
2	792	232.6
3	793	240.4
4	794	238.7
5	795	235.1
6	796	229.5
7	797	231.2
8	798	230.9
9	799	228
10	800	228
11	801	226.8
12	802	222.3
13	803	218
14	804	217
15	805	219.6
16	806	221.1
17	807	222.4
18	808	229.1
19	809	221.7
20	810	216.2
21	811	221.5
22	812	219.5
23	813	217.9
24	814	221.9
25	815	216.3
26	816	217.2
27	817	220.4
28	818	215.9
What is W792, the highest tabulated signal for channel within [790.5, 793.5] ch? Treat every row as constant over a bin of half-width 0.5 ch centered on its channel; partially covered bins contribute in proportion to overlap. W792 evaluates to 240.4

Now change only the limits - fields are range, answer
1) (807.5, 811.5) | 229.1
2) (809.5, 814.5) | 221.9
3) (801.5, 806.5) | 222.3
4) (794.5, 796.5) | 235.1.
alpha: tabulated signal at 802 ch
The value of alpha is 222.3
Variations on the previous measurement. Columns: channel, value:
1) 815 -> 216.3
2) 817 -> 220.4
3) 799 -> 228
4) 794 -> 238.7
